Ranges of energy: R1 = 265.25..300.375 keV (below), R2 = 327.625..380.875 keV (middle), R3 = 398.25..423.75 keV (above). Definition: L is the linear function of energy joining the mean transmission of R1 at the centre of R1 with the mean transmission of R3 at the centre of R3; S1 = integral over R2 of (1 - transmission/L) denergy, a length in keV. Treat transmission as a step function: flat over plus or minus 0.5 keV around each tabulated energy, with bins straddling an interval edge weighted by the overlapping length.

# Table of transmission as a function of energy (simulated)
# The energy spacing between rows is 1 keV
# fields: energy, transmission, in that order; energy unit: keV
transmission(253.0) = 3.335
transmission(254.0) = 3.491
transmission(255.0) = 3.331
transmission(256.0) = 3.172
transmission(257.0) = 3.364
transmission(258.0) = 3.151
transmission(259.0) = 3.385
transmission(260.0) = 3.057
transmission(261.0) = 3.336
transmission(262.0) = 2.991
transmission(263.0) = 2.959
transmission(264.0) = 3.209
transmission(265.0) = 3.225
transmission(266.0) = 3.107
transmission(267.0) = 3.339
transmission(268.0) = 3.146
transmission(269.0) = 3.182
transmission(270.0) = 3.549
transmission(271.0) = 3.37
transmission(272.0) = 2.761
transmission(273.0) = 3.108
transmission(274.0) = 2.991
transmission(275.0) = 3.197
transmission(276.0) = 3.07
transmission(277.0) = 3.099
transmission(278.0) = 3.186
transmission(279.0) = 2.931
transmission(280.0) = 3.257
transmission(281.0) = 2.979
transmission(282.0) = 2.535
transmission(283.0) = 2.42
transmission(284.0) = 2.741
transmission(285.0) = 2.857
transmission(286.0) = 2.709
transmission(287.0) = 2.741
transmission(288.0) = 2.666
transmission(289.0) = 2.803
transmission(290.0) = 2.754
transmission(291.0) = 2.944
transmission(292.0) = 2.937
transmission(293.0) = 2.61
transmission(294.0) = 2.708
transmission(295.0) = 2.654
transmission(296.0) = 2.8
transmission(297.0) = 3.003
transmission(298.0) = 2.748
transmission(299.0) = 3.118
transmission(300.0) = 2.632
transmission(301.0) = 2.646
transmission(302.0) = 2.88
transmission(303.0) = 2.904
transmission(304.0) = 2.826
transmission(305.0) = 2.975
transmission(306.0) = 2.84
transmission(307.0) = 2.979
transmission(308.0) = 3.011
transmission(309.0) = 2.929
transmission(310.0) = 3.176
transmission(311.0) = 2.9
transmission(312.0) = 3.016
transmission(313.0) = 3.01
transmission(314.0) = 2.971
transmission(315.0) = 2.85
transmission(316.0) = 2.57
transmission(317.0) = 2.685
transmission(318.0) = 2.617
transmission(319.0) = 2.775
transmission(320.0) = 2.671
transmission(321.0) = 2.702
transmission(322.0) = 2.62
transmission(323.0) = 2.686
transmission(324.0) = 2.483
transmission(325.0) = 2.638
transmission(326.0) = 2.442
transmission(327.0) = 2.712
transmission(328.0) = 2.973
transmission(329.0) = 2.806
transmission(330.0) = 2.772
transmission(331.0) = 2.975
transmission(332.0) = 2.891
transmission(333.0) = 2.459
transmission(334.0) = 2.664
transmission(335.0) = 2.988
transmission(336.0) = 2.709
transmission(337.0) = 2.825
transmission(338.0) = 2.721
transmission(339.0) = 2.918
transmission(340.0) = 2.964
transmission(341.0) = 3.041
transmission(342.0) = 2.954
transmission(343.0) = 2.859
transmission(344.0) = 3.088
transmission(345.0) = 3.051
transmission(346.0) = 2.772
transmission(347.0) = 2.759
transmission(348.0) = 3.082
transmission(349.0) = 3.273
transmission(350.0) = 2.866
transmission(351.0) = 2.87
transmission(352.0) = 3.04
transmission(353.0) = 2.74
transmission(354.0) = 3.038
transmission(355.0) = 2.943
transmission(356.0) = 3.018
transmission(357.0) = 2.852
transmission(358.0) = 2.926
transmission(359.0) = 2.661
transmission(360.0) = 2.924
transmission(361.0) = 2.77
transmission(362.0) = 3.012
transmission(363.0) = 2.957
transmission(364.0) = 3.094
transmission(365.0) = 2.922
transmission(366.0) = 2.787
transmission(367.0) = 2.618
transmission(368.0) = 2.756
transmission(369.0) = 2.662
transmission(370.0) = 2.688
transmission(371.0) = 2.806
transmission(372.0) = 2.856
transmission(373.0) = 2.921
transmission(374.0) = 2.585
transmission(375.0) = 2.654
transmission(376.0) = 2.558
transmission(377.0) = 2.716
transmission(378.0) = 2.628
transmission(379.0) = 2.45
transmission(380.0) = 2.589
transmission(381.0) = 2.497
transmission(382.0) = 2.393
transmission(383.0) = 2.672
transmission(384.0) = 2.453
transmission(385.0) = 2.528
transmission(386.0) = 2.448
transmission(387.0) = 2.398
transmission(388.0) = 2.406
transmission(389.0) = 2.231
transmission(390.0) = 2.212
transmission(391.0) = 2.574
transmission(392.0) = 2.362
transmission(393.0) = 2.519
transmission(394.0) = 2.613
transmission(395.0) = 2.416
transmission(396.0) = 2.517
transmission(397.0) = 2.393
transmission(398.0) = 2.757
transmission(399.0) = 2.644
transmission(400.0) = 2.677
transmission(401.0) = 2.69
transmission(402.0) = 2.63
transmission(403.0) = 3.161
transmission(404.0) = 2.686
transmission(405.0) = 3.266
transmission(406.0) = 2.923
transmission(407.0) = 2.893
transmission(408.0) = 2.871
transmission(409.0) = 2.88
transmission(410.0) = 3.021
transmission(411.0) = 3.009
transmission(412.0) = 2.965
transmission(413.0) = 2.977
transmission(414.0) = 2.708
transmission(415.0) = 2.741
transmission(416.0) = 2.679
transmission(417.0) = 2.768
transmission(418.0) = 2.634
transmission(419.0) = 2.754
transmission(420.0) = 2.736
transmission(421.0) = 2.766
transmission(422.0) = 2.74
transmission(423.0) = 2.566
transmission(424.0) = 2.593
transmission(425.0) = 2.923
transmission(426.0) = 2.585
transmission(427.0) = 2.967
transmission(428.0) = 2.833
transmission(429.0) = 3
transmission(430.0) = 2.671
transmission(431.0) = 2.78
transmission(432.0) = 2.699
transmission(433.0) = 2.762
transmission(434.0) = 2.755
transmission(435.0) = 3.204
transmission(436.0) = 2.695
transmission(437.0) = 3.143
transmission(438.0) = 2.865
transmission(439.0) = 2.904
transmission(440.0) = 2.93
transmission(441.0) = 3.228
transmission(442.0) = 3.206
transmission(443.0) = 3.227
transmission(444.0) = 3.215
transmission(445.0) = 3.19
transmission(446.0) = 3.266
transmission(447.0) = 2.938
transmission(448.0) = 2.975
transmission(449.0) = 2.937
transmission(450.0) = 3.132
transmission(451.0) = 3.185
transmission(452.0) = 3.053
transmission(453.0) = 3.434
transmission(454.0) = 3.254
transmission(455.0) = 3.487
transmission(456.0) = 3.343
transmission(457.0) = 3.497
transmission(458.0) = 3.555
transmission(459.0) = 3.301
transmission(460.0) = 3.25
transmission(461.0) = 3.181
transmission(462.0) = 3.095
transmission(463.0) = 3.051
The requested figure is 0.6 keV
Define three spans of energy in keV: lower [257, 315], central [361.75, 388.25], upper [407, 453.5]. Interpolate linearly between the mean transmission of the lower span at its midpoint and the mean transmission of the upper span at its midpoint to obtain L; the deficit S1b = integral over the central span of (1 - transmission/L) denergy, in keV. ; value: 2.4 keV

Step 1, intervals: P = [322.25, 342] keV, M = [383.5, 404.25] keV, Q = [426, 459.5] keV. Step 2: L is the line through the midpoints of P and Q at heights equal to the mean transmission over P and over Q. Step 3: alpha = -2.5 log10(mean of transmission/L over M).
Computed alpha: 0.16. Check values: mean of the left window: 2.77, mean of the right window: 3.07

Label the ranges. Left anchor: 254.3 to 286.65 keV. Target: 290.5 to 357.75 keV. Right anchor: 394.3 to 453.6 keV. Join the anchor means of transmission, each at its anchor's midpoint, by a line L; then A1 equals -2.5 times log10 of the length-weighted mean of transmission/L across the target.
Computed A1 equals 0.06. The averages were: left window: 3.09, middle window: 2.84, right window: 2.88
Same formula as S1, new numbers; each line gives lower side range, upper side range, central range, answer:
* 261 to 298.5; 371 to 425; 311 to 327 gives 0.79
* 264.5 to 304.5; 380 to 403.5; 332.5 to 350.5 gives -1.14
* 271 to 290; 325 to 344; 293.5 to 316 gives -0.15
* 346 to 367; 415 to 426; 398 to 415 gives -0.69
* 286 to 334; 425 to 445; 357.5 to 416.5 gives 3.71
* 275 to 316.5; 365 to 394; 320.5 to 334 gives 0.27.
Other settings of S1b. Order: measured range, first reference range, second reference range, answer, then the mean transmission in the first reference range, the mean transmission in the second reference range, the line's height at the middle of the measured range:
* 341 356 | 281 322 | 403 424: -0.7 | 2.81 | 2.83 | 2.82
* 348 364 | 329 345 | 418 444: -0.4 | 2.86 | 2.86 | 2.86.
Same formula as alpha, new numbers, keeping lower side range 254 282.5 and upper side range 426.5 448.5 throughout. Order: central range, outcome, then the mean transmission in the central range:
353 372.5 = 0.07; 2.85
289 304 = 0.11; 2.81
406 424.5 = 0.08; 2.8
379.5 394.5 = 0.23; 2.46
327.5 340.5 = 0.10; 2.82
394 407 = 0.11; 2.73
